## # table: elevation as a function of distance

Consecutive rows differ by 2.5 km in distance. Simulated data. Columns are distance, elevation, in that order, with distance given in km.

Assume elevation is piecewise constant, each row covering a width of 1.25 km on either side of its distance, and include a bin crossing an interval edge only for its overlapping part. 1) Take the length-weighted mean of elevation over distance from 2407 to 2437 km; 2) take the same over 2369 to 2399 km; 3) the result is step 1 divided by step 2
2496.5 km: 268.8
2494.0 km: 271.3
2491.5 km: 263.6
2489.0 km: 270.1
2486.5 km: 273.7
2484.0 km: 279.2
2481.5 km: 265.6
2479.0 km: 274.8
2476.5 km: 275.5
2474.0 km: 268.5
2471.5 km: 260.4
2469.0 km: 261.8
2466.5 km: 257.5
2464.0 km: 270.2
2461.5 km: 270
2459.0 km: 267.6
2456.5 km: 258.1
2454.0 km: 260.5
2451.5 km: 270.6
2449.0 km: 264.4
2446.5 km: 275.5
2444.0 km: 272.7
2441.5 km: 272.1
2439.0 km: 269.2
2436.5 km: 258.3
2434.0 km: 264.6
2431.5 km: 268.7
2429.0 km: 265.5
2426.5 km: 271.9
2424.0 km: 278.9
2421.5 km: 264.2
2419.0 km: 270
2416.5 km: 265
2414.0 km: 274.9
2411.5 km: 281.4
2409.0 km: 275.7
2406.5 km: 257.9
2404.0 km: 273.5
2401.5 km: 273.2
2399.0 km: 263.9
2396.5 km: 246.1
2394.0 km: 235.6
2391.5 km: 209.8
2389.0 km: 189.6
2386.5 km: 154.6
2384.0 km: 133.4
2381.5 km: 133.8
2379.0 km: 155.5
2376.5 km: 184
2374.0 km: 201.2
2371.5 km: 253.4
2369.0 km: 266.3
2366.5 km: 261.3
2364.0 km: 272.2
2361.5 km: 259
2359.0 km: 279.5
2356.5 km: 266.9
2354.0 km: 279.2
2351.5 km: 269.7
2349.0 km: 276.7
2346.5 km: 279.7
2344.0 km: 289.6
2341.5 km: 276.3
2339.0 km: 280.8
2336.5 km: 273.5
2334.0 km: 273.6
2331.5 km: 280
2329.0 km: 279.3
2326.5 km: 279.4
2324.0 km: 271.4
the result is 1.37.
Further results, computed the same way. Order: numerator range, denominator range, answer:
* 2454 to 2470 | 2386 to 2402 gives 1.17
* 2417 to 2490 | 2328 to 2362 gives 0.97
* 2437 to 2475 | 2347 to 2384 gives 1.12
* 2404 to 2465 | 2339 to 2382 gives 1.07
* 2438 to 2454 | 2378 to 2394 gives 1.60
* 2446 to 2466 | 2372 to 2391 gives 1.57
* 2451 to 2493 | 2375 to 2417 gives 1.20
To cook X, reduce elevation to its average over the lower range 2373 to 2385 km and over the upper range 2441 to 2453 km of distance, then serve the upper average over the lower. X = 1.7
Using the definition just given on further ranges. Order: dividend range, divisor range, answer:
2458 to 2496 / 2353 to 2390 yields 1.23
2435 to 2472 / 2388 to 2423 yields 1.04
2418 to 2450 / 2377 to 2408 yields 1.28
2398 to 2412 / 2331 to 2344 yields 0.97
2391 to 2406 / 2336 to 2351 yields 0.91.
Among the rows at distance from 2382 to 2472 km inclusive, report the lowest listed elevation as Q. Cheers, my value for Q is 133.4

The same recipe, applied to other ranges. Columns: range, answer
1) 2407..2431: 264.2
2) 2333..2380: 155.5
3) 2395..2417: 246.1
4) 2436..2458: 258.1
